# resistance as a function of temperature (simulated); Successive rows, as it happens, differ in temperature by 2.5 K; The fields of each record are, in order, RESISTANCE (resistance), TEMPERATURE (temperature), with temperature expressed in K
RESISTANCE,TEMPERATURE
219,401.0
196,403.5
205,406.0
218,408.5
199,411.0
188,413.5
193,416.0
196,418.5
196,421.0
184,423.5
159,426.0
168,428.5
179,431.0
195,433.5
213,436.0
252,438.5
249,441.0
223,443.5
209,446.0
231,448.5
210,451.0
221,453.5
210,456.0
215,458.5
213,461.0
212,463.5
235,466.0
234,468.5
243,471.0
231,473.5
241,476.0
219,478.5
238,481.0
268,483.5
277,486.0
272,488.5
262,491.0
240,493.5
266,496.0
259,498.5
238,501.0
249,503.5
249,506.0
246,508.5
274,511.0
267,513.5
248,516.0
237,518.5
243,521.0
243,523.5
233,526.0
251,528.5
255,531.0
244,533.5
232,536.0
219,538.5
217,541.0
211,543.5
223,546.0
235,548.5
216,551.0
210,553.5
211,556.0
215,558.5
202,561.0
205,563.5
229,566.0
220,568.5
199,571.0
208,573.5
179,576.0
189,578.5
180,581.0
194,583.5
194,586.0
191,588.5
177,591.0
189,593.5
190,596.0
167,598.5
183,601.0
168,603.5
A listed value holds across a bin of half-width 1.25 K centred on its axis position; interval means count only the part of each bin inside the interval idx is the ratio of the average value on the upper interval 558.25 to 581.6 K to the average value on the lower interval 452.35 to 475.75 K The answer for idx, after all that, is 0.9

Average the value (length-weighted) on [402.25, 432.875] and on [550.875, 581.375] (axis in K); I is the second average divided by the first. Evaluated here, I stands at 1.08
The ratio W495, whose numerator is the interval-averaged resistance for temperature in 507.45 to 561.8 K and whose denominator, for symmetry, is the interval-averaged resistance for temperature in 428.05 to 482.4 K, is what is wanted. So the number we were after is 1.06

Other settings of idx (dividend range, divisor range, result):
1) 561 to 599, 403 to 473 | 0.93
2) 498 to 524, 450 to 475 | 1.12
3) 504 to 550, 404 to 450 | 1.18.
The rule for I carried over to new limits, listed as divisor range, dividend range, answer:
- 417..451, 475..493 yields 1.24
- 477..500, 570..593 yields 0.74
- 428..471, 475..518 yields 1.17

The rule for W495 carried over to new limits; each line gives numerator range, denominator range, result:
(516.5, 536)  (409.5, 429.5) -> 1.31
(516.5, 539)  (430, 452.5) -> 1.10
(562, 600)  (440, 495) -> 0.83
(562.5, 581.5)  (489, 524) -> 0.80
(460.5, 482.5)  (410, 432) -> 1.25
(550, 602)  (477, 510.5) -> 0.78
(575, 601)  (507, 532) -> 0.74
